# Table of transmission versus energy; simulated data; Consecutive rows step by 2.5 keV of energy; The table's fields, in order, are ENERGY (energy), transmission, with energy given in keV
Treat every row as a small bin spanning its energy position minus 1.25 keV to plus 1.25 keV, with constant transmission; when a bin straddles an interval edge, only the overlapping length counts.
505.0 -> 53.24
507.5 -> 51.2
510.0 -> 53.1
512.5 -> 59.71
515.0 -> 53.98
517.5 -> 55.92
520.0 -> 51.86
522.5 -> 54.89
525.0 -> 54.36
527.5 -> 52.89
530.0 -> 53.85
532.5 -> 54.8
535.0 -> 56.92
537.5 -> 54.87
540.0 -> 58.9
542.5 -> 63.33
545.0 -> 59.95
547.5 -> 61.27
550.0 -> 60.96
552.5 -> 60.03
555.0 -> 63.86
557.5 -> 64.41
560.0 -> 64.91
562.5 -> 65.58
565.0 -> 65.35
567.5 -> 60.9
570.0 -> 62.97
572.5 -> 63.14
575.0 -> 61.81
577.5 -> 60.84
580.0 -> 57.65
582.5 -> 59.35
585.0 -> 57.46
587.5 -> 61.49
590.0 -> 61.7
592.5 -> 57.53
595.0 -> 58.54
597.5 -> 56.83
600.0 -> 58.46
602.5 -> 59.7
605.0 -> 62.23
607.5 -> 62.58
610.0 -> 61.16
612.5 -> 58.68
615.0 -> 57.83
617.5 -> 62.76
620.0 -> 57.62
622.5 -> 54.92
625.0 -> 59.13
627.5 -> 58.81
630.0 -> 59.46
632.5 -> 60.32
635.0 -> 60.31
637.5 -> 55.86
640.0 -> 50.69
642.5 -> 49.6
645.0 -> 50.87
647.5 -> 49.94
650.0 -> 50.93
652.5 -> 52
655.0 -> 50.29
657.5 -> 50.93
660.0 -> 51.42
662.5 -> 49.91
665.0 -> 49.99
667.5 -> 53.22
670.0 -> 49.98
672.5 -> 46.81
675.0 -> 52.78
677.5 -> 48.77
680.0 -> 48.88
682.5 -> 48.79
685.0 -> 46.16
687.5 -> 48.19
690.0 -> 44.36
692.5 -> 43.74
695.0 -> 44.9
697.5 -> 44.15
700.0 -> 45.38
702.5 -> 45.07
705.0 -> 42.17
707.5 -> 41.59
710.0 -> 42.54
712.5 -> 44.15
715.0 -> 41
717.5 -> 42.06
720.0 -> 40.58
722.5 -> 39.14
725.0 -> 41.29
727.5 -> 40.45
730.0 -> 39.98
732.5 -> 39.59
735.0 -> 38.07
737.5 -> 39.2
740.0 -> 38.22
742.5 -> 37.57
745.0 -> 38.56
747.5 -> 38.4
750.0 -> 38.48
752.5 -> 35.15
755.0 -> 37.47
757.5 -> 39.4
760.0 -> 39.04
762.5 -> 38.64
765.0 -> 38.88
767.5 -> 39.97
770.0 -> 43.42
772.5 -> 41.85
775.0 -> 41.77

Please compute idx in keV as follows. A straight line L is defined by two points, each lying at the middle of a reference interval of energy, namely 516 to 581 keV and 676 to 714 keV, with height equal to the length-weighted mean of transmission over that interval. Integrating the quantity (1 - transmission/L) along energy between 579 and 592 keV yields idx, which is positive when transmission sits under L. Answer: -0.8 keV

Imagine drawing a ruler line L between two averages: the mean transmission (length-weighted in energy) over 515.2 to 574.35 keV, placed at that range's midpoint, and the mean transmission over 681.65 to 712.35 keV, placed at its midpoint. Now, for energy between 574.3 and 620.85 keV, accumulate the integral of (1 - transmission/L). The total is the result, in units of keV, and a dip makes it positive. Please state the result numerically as -4.7 keV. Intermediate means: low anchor 59.3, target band 59.7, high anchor 44.7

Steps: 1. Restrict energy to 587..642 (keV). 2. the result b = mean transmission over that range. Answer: 58.8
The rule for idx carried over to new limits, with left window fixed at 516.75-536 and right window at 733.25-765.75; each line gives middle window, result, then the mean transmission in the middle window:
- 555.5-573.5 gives -4.29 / 63.9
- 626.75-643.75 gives -3.60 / 56.4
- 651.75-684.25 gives -4.47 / 50.2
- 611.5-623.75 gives -2.71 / 58.4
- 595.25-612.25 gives -3.91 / 60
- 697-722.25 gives -0.95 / 42.7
